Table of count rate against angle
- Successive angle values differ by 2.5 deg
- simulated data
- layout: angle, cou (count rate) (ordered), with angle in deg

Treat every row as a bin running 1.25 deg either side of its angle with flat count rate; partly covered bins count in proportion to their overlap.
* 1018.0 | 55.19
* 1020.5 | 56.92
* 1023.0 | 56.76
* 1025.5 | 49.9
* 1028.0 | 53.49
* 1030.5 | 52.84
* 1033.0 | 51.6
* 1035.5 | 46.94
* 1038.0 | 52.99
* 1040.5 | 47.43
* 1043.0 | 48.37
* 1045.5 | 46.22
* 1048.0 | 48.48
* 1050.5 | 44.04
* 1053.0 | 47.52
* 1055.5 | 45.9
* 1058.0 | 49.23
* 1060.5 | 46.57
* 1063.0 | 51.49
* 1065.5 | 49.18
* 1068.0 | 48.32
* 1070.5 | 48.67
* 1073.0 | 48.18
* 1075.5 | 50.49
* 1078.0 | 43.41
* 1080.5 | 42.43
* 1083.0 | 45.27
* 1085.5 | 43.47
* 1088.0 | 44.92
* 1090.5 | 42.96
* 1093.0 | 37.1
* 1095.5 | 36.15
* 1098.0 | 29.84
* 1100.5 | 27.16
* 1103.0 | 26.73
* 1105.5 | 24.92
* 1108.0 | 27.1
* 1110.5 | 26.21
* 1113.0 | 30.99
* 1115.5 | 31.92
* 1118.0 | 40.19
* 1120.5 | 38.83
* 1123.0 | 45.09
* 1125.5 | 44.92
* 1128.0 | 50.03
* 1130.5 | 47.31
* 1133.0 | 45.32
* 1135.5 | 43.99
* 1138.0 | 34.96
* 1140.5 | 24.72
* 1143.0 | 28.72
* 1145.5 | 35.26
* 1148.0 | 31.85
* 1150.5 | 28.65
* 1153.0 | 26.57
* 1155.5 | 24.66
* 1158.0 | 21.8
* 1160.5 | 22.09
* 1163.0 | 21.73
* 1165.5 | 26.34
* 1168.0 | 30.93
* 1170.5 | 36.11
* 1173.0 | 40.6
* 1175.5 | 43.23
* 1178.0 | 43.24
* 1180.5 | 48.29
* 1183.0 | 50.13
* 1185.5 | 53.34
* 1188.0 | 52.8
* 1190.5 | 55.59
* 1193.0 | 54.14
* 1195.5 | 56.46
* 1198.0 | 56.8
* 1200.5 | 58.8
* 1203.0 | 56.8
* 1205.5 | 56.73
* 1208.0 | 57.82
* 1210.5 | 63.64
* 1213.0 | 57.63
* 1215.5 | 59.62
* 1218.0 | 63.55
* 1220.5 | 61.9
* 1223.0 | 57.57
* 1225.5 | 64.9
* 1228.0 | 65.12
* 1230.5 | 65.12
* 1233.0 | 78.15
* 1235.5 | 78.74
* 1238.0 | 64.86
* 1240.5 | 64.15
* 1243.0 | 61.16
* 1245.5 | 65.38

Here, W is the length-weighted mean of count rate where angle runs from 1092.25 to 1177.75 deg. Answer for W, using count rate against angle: 33.4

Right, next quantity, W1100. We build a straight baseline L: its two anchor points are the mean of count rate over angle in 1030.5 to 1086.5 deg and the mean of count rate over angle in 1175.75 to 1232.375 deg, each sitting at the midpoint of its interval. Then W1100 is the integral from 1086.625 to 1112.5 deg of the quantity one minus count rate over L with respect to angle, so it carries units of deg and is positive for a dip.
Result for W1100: 9.24 deg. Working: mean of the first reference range 47.7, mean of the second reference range 57.3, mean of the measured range 32.3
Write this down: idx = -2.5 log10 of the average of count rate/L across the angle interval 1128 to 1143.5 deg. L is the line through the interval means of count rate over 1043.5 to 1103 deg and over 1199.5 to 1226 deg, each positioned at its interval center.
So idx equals 0.29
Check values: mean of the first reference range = 43.9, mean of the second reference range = 59.8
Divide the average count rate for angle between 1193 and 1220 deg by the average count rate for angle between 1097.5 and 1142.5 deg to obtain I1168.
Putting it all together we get 1.65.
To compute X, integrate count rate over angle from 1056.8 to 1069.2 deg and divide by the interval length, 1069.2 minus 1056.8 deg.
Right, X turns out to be 49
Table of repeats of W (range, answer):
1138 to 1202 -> 38.9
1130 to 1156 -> 33.7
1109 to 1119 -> 32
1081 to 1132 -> 37.2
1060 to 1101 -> 43.5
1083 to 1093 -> 43.1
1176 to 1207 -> 53.4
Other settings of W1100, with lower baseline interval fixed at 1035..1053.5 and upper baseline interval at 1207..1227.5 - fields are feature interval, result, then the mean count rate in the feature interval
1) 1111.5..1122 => 3.52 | 35.5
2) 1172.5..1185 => 2.63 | 45.9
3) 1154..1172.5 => 9.79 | 26.8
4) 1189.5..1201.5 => 0.61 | 56.3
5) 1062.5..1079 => 0.44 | 48.5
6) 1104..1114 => 4.84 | 27.2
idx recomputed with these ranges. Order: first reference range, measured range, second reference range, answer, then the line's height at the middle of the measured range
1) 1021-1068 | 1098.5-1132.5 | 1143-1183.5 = 0.10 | 39.5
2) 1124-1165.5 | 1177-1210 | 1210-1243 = -0.04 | 52.1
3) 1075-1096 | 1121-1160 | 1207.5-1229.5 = 0.38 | 50.6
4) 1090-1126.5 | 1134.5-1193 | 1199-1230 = 0.31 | 47.7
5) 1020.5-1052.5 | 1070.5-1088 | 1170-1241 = 0.14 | 52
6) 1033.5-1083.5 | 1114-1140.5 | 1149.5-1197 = 0.03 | 42.4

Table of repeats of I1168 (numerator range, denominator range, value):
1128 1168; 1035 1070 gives 0.66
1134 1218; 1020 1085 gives 0.88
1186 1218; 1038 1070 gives 1.20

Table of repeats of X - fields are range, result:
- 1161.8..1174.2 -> 31.1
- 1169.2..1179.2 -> 40.7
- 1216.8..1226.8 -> 62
